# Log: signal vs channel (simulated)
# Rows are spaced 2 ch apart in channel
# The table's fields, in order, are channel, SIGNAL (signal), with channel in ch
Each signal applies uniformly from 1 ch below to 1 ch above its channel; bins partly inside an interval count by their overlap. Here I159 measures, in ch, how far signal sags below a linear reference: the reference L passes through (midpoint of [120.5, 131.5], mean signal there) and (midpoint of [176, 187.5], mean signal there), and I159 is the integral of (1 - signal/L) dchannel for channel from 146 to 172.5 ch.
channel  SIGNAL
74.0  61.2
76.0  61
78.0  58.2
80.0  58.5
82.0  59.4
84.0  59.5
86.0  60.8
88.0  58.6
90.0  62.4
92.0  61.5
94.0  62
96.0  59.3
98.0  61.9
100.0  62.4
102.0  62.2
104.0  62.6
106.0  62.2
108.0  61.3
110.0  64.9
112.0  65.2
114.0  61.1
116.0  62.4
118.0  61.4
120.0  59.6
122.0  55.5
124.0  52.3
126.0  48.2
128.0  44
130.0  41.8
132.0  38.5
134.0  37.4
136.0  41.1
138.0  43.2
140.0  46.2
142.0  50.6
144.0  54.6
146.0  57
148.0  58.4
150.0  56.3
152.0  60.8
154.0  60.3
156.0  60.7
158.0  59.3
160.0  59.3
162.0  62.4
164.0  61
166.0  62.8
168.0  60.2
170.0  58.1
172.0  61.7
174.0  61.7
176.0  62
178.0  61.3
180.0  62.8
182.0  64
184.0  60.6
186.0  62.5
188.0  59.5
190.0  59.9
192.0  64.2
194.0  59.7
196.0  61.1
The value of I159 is -1.6 ch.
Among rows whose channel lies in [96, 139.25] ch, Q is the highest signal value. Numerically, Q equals 65.2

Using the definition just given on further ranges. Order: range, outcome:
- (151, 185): 64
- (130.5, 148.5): 58.4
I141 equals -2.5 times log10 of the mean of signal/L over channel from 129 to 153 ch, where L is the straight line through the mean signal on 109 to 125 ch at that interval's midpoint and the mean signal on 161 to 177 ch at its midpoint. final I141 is 0.24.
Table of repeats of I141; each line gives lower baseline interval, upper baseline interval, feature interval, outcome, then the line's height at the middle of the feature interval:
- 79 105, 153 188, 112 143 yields 0.214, 61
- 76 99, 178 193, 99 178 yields 0.085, 61.1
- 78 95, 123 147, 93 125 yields -0.139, 53.7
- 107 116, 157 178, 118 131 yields 0.220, 62.5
